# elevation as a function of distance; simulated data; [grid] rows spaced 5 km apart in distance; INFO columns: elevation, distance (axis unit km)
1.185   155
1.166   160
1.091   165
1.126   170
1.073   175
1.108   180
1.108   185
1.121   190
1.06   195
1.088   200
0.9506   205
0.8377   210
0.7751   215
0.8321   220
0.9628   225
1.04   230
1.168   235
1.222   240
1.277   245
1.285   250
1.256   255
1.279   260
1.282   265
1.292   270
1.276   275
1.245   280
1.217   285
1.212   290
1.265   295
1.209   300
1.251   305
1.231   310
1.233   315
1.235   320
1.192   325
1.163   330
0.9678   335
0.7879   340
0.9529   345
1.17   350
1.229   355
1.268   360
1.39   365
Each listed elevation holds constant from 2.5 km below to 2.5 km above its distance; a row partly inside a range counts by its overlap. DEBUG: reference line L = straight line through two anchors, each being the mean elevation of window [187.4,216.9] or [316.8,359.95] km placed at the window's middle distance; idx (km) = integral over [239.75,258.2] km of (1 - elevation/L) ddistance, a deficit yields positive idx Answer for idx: -4.5 km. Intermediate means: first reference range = 0.977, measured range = 1.27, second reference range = 1.1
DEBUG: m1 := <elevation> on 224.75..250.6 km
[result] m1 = 1.17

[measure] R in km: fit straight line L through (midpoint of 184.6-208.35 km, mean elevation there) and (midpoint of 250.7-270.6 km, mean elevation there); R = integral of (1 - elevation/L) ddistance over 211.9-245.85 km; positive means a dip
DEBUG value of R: 4.3 km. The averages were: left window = 1.05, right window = 1.28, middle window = 1.02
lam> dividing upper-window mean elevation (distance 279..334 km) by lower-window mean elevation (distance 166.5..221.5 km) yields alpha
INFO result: 1.20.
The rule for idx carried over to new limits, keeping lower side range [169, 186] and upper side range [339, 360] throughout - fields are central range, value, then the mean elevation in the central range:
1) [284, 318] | -4.56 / 1.23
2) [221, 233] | 1.18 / 0.987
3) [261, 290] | -4.51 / 1.26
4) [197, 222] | 4.47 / 0.901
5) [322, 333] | -0.89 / 1.17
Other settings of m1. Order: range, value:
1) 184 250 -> 1.04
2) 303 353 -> 1.12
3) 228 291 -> 1.24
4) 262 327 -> 1.24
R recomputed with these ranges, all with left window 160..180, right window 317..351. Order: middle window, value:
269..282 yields -2.3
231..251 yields -2.4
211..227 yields 3.5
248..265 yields -3.0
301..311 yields -1.5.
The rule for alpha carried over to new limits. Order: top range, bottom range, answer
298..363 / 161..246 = 1.09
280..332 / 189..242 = 1.22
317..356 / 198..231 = 1.18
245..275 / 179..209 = 1.21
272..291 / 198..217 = 1.36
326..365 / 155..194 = 0.99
